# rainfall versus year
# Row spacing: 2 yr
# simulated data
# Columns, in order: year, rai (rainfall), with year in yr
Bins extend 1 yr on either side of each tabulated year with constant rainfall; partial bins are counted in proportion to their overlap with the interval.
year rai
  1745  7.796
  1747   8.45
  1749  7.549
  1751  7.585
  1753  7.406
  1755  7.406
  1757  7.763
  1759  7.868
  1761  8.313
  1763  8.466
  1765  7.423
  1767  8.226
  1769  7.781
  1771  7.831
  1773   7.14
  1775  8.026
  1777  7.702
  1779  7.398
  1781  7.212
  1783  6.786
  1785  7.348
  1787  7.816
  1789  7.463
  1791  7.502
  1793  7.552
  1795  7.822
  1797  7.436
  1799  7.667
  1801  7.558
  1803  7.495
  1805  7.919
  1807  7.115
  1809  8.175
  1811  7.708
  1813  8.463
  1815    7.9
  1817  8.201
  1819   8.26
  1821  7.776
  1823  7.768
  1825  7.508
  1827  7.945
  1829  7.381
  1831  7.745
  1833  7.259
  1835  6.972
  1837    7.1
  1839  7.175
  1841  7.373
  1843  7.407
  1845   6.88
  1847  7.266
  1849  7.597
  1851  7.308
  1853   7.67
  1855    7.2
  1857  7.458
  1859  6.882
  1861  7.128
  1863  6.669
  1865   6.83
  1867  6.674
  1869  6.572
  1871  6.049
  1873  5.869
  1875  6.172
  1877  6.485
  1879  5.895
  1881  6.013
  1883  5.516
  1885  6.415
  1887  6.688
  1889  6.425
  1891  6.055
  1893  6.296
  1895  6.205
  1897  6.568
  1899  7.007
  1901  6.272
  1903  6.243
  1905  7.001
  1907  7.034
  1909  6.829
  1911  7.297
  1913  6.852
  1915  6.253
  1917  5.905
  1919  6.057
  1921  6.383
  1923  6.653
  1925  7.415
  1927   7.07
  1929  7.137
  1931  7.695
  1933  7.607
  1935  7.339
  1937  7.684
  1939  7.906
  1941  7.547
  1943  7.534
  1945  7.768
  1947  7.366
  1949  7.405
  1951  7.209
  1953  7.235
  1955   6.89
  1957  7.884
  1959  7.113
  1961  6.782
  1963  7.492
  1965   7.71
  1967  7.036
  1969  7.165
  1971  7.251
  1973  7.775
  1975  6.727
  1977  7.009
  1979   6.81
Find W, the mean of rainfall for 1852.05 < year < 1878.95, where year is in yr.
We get 6.71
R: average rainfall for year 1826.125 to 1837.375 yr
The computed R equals 7.41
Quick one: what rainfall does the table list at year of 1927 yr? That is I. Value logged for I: 7.07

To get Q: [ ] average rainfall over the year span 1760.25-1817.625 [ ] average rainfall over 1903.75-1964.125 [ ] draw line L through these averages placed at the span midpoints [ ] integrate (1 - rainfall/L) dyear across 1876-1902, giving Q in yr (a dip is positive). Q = 3.6 yr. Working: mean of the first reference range 7.7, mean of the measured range 6.3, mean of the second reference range 7.14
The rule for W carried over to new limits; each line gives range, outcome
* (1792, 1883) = 7.25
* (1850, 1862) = 7.27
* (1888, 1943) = 6.85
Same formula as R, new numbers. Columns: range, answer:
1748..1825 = 7.7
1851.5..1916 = 6.58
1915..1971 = 7.2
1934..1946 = 7.63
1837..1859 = 7.3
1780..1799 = 7.45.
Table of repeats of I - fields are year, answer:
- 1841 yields 7.373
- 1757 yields 7.763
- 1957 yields 7.884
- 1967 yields 7.036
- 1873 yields 5.869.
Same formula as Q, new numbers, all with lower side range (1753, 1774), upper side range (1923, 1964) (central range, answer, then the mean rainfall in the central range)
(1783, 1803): 0.5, 7.53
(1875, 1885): 2.0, 6.04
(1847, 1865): 0.9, 7.22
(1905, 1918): 1.3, 6.72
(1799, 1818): -0.3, 7.83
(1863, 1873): 1.4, 6.48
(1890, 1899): 1.4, 6.36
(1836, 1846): 0.6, 7.19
